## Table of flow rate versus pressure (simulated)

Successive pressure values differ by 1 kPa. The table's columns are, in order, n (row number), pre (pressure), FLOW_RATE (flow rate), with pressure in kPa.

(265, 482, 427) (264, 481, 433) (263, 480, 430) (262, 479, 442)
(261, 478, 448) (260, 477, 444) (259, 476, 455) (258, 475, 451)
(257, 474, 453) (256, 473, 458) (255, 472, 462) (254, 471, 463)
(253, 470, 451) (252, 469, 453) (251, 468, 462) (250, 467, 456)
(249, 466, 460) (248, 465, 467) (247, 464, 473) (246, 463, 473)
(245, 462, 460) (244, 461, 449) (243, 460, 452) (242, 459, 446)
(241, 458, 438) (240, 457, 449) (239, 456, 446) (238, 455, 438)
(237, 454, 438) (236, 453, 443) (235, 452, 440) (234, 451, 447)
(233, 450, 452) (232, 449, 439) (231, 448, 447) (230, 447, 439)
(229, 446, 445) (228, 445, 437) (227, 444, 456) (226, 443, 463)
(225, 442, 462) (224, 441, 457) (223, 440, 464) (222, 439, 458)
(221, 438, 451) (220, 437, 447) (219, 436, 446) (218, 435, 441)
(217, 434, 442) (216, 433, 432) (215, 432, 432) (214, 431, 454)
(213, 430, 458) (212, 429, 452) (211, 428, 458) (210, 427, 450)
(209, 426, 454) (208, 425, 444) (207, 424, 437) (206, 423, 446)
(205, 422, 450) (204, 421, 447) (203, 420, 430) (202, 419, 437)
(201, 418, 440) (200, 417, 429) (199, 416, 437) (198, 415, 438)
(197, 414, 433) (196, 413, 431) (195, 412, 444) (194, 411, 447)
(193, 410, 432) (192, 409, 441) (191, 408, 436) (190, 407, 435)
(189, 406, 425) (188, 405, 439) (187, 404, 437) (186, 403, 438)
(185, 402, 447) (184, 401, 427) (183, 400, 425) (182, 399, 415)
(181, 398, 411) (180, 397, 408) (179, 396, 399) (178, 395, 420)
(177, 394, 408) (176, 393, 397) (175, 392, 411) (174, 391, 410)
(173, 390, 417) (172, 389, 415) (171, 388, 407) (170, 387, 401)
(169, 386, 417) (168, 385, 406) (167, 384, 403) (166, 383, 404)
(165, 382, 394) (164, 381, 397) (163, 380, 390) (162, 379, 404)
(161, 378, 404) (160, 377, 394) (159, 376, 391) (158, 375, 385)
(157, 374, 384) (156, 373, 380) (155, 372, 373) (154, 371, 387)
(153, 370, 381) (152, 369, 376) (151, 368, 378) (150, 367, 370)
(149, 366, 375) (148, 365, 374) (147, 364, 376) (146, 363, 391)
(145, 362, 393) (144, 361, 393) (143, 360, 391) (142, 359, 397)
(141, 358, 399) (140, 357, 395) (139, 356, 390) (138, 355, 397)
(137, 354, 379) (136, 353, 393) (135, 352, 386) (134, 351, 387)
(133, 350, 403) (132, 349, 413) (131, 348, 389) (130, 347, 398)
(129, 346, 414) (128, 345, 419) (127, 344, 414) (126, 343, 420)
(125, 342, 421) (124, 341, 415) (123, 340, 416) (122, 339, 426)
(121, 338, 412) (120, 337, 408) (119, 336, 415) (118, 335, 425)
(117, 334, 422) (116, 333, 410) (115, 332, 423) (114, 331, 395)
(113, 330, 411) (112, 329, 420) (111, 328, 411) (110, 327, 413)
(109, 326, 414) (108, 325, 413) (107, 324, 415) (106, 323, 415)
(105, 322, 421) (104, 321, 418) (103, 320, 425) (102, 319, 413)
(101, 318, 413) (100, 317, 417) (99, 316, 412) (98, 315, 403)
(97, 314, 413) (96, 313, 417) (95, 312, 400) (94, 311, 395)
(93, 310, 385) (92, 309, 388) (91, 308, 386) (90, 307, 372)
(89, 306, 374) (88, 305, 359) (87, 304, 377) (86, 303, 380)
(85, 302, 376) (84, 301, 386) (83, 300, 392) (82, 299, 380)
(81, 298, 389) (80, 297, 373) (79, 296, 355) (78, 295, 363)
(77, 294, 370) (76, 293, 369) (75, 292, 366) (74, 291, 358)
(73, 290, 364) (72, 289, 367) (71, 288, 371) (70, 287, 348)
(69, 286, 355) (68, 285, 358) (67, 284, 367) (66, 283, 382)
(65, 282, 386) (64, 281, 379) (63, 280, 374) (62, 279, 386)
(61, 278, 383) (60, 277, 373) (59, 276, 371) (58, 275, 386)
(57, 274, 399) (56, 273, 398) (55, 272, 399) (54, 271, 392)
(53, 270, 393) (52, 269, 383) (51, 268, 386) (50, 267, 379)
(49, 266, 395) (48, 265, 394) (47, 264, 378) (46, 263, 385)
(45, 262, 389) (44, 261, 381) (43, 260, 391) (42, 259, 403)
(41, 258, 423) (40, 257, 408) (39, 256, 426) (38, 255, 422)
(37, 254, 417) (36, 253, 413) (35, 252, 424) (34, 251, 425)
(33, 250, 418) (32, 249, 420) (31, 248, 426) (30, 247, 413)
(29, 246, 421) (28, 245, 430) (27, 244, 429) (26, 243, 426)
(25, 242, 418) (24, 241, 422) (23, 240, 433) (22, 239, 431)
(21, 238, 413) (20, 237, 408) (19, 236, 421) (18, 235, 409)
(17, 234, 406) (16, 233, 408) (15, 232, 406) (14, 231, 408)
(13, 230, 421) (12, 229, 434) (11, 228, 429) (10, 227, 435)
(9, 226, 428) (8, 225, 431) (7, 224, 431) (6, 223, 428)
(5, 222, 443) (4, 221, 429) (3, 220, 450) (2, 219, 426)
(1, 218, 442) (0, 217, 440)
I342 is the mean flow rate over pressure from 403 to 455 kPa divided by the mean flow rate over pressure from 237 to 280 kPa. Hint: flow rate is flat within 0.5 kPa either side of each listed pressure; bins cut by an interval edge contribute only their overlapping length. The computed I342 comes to 1.10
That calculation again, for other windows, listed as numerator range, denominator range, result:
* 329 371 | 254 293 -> 1.04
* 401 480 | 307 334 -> 1.09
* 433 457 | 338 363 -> 1.11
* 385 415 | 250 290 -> 1.09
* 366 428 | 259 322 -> 1.08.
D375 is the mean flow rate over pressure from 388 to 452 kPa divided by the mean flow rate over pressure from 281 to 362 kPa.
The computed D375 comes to 1.11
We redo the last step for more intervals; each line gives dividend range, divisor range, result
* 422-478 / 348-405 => 1.13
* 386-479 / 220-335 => 1.10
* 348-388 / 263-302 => 1.04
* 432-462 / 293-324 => 1.14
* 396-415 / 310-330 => 1.05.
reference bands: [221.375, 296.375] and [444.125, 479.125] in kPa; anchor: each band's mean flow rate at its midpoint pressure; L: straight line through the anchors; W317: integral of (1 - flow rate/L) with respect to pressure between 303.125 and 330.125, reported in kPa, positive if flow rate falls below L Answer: 0.73 kPa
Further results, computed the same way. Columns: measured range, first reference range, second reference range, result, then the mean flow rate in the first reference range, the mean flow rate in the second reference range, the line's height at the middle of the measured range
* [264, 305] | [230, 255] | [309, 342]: 3.78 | 419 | 413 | 416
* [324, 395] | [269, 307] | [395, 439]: 1.54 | 376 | 438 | 410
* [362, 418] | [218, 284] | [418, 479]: 3.68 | 409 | 450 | 438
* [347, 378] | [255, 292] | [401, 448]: 2.32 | 384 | 444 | 419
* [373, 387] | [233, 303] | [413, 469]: 1.03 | 394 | 448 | 429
